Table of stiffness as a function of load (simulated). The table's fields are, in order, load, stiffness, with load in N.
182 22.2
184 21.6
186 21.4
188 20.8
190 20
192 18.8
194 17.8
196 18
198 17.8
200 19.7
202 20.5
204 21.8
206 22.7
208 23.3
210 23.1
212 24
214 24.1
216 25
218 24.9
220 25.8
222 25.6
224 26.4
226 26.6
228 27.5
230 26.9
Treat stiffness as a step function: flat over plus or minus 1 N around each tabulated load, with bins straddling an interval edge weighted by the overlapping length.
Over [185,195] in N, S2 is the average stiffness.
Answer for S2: 19.8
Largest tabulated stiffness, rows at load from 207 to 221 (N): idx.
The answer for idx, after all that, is 25.8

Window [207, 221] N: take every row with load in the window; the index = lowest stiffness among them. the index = 23.1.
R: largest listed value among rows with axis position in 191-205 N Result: 21.8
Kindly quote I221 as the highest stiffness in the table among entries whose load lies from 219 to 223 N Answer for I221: 25.8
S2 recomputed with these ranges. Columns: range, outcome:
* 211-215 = 24.1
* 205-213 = 23.3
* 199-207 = 21.2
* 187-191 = 20.4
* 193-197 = 17.9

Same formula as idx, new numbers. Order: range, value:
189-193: 20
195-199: 18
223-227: 26.6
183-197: 21.6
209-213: 24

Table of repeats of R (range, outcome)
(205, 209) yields 23.3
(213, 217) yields 25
